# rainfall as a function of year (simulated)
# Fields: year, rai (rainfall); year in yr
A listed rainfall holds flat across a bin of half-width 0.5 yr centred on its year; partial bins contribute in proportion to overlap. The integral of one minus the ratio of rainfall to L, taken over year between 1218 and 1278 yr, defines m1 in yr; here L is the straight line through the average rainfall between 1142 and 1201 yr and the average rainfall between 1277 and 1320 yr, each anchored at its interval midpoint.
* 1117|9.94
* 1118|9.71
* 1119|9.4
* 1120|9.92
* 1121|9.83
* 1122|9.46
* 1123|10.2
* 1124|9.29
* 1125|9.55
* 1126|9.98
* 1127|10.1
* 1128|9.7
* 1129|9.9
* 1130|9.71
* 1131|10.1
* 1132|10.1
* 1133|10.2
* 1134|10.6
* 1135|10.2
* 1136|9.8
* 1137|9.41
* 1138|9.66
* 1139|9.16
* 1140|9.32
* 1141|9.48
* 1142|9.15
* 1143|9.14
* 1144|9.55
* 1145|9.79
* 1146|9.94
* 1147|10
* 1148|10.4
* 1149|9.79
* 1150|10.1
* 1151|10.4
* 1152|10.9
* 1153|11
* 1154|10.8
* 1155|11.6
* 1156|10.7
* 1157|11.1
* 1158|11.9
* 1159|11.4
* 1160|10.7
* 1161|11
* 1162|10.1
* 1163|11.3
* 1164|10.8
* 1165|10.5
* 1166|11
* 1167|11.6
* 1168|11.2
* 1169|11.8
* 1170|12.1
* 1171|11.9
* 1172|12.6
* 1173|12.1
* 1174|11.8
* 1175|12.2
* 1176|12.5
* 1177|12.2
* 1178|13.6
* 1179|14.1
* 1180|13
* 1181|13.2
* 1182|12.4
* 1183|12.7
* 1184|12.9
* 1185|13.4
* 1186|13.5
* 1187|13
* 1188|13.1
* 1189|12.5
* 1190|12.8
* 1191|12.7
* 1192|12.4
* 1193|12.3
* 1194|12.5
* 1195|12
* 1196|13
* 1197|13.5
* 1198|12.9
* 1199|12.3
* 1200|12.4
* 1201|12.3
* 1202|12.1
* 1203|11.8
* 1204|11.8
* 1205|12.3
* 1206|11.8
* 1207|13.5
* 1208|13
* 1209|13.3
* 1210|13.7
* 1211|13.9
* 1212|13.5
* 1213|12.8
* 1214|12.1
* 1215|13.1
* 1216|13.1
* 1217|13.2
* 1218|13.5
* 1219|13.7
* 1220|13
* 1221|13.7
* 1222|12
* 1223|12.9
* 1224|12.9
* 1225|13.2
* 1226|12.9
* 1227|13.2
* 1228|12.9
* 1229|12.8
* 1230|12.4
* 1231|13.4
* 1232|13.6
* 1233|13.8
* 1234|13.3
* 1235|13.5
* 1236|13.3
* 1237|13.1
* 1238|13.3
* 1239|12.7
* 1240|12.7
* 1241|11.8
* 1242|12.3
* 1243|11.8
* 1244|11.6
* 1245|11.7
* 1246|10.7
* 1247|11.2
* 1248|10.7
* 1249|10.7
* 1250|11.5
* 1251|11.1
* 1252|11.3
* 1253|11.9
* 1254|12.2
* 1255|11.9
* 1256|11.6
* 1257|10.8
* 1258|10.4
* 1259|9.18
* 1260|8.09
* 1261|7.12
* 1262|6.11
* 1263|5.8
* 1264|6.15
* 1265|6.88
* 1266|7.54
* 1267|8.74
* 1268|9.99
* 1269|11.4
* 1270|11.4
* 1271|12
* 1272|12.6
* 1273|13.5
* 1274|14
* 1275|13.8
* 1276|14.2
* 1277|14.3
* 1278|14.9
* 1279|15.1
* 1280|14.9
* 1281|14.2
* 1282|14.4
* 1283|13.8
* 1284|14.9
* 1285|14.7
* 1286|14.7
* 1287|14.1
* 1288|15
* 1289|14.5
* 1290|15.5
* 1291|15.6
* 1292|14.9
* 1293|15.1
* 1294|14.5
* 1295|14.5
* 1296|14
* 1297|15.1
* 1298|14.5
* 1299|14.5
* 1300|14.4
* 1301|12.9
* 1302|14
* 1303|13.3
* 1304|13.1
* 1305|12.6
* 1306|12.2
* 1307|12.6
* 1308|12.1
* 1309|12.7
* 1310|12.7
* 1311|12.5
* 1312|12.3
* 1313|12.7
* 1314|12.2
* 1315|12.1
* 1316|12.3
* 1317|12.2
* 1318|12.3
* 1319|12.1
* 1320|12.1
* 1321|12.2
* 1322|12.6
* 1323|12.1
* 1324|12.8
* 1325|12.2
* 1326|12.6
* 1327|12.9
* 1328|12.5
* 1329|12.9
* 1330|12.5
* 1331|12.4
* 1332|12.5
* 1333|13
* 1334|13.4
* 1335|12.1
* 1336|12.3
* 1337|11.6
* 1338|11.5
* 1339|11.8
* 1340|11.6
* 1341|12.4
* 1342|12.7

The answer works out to 5.7 yr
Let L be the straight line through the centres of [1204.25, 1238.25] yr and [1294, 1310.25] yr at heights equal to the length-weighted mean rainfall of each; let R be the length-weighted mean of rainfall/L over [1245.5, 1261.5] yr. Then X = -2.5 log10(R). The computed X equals 0.24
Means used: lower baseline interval 13.1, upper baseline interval 13.5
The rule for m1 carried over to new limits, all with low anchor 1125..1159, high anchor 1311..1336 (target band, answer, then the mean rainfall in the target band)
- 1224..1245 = -2.9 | 12.9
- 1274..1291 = -3.8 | 14.6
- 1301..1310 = -0.4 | 12.8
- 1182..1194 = -2.4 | 12.8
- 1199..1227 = -4.6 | 12.9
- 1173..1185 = -2.5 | 12.8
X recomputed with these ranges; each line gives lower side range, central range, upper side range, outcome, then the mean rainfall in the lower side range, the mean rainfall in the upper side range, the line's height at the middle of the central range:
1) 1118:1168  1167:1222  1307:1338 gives -0.174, 10.2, 12.4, 10.8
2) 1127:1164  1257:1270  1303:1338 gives 0.370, 10.2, 12.5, 11.7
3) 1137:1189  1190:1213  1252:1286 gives -0.117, 11.3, 11.5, 11.4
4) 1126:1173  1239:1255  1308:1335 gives 0.002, 10.5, 12.5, 11.6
